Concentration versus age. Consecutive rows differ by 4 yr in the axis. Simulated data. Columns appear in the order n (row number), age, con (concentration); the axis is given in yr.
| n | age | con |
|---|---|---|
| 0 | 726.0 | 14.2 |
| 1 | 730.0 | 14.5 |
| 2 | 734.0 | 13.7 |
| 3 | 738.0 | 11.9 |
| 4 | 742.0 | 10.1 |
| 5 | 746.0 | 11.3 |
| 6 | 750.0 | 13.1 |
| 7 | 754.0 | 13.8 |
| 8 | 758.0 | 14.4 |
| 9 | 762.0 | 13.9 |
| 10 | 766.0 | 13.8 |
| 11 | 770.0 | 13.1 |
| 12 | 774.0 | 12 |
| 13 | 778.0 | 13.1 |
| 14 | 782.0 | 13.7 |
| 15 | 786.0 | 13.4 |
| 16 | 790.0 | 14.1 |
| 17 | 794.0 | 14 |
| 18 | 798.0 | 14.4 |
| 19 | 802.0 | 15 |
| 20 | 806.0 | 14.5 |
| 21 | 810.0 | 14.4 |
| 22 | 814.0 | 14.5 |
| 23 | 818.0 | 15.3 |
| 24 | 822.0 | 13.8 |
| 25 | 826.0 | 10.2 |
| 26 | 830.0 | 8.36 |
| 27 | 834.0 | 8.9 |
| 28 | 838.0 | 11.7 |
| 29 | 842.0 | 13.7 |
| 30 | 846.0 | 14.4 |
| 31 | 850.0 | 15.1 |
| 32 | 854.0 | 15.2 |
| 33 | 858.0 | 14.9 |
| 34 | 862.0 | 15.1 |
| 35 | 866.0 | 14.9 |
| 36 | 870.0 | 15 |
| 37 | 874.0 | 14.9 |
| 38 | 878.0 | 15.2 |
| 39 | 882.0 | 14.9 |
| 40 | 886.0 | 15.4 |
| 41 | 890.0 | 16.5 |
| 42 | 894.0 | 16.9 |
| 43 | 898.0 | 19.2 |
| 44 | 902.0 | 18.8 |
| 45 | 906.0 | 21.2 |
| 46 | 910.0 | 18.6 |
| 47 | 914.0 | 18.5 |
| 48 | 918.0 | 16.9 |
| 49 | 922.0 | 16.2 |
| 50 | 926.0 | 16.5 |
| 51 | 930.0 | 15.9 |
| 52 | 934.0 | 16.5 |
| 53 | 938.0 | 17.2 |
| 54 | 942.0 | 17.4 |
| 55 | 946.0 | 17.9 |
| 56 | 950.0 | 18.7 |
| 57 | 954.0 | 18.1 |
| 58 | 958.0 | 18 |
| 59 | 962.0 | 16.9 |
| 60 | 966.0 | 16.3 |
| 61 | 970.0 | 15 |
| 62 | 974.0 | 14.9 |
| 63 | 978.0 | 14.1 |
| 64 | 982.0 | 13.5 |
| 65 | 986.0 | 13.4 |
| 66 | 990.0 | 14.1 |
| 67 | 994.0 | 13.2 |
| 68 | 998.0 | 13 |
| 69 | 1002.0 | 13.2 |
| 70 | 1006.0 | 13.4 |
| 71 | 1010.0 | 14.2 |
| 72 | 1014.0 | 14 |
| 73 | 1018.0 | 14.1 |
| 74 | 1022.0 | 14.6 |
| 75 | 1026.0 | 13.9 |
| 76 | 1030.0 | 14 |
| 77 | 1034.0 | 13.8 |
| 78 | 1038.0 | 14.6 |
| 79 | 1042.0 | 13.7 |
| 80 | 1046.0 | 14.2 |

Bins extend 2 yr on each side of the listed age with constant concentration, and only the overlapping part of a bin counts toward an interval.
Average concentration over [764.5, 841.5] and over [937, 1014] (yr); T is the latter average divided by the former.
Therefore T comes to 1.2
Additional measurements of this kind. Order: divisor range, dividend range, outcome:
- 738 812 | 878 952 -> 1.29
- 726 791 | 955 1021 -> 1.10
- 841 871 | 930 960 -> 1.19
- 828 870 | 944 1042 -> 1.12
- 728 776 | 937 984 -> 1.27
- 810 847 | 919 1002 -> 1.28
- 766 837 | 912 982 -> 1.27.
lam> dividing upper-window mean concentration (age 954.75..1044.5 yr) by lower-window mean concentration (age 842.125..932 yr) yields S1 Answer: 0.9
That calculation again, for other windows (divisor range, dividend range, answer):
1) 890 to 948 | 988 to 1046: 0.78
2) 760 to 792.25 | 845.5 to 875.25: 1.12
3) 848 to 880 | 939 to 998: 1.05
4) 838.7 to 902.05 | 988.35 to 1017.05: 0.88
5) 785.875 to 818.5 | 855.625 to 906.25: 1.12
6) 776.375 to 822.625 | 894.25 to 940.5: 1.25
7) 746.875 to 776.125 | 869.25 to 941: 1.27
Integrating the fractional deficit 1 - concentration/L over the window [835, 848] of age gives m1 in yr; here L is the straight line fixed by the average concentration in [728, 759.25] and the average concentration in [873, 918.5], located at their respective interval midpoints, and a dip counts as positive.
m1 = 2.3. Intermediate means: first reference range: 12.8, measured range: 12.9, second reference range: 17.3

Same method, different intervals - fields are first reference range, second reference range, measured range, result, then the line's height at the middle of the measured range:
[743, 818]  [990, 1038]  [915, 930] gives -3.07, 13.8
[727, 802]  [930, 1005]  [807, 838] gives 3.76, 14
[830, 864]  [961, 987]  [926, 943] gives -2.73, 14.4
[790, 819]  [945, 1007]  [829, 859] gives 3.74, 14.7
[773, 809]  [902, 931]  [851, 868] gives 1.05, 16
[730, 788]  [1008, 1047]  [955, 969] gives -3.19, 13.8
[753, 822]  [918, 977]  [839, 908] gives -1.75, 15.5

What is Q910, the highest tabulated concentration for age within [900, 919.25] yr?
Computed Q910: 21.2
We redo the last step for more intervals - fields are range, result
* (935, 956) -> 18.7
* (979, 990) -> 14.1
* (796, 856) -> 15.3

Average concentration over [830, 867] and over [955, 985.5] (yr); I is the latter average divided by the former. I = 1.15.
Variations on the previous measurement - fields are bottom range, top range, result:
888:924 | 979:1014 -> 0.75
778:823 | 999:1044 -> 0.98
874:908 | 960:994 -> 0.86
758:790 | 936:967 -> 1.31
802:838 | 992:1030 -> 1.09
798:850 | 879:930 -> 1.33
